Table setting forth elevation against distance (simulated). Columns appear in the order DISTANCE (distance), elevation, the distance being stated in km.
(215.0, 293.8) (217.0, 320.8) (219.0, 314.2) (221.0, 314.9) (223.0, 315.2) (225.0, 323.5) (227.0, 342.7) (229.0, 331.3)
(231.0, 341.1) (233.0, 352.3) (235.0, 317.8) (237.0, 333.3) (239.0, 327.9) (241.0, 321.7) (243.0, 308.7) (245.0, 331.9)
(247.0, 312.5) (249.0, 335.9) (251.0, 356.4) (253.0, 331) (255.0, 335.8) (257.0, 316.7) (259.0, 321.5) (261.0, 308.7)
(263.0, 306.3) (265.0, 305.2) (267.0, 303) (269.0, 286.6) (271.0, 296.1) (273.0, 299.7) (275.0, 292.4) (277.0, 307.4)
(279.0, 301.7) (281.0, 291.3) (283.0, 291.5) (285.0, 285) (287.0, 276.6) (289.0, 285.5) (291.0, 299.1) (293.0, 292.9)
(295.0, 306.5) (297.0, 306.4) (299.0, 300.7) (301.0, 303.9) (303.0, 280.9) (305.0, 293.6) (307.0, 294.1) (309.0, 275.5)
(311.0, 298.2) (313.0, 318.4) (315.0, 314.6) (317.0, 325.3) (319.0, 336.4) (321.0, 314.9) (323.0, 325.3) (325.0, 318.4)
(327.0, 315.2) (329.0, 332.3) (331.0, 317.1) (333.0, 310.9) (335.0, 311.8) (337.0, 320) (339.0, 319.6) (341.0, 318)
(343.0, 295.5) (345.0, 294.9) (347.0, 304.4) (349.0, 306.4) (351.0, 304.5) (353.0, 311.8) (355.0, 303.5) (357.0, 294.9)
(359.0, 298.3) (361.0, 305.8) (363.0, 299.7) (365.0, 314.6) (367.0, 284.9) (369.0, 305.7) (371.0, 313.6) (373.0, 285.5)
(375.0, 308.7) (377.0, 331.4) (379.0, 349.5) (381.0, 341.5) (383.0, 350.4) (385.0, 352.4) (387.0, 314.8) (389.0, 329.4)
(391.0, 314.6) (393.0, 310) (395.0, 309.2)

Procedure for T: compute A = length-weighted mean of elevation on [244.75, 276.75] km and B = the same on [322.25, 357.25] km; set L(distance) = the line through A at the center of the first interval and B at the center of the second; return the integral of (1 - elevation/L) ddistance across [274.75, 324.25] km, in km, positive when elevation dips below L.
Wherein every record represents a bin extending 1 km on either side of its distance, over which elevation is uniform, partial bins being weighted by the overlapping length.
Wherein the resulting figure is 1.9 km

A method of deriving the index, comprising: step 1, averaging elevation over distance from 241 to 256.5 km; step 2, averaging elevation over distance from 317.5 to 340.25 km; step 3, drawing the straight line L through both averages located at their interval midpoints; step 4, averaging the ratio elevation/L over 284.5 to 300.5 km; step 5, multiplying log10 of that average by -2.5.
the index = 0.10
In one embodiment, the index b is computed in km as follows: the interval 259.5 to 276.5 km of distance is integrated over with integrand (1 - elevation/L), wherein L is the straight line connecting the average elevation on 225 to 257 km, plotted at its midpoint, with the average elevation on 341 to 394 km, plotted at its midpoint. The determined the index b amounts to 1.4 km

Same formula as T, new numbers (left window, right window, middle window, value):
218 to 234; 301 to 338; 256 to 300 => 2.8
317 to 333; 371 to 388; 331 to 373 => 2.5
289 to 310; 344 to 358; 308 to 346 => -1.9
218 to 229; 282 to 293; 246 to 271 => -1.1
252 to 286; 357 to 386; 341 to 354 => 0.4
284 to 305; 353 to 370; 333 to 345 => -0.5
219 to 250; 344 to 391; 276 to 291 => 1.4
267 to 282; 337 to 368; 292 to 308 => 0.1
